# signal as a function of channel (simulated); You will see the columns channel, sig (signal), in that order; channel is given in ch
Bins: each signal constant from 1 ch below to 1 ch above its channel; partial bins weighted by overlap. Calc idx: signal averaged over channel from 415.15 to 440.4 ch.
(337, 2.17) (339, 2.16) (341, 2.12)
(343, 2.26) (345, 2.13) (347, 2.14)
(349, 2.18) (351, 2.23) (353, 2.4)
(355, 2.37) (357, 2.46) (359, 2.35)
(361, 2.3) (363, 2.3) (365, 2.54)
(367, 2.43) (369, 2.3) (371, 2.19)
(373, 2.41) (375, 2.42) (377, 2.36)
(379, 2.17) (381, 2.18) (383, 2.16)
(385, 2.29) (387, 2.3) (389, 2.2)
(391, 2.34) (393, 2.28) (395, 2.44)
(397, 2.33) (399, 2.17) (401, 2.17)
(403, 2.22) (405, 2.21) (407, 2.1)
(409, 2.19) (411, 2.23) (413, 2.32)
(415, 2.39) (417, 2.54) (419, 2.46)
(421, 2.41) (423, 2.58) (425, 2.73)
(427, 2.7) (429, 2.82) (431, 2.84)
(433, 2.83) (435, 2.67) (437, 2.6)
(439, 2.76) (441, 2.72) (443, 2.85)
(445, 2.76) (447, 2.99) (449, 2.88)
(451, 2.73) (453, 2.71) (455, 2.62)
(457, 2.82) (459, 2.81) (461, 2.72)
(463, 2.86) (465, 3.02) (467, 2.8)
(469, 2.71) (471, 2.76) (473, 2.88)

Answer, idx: 2.65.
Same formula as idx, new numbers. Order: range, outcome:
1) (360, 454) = 2.46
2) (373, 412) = 2.25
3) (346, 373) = 2.33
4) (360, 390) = 2.3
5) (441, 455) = 2.8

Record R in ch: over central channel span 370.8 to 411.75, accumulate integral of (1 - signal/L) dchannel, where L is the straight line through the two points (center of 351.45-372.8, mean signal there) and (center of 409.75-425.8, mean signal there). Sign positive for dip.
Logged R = 2.6 ch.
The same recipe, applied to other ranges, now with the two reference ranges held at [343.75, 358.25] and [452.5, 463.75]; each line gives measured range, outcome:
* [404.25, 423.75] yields 1.7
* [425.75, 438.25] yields -0.5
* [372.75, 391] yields 1.0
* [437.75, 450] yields -0.6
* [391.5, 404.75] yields 1.2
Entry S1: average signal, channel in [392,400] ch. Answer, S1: 2.3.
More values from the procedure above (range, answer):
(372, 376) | 2.42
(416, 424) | 2.5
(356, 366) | 2.39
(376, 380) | 2.26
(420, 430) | 2.65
